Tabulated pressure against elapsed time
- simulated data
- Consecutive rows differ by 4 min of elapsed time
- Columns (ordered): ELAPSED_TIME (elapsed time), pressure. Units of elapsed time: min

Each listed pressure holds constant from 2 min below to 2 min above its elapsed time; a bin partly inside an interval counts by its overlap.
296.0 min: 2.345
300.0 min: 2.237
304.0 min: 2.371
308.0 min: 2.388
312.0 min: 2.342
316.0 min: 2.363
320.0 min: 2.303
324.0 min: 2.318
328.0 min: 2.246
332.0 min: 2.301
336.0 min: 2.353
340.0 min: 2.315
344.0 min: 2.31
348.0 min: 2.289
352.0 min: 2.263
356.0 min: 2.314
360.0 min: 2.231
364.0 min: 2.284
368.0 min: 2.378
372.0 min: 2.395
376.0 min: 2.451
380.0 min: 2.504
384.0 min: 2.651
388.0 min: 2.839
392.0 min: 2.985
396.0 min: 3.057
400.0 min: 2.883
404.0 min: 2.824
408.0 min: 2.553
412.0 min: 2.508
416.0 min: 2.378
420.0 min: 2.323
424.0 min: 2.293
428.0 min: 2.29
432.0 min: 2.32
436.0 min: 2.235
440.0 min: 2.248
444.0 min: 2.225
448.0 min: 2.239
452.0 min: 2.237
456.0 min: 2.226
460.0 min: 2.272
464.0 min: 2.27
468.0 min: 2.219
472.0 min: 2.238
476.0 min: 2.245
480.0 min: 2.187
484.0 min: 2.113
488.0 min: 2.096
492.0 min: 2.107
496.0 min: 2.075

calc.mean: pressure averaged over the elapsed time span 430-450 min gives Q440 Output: 2.25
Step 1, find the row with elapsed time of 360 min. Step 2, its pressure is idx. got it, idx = 2.231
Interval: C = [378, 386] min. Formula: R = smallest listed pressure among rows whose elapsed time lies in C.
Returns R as 2.504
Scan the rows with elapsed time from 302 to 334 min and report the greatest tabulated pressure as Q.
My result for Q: 2.388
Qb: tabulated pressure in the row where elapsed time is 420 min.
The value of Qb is 2.323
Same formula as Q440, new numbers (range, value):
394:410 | 2.83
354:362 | 2.27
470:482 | 2.22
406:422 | 2.44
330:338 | 2.33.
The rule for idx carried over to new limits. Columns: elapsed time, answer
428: 2.29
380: 2.504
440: 2.248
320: 2.303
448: 2.239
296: 2.345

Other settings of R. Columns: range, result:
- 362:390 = 2.284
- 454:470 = 2.219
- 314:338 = 2.246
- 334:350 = 2.289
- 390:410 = 2.553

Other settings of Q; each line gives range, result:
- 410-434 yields 2.508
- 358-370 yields 2.378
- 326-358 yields 2.353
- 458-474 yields 2.272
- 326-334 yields 2.301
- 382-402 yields 3.057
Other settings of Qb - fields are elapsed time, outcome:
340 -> 2.315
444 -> 2.225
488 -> 2.096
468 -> 2.219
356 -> 2.314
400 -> 2.883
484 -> 2.113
